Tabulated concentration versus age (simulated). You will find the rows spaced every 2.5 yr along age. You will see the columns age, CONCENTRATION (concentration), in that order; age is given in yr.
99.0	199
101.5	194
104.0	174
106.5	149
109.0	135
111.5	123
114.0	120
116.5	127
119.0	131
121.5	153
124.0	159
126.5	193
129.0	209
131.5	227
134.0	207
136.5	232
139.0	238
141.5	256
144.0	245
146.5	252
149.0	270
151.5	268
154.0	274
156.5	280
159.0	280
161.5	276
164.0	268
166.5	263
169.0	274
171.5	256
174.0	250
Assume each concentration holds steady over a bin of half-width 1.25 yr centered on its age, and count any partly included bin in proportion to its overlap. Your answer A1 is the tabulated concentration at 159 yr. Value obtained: 280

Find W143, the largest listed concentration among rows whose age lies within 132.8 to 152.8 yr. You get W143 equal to 270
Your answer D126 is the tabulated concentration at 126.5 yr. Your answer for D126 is 193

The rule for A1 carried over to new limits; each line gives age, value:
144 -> 245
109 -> 135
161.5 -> 276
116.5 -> 127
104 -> 174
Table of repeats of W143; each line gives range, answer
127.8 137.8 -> 232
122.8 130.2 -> 209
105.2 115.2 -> 149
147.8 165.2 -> 280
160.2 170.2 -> 276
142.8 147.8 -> 252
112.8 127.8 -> 193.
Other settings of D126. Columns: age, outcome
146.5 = 252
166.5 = 263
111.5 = 123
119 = 131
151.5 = 268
